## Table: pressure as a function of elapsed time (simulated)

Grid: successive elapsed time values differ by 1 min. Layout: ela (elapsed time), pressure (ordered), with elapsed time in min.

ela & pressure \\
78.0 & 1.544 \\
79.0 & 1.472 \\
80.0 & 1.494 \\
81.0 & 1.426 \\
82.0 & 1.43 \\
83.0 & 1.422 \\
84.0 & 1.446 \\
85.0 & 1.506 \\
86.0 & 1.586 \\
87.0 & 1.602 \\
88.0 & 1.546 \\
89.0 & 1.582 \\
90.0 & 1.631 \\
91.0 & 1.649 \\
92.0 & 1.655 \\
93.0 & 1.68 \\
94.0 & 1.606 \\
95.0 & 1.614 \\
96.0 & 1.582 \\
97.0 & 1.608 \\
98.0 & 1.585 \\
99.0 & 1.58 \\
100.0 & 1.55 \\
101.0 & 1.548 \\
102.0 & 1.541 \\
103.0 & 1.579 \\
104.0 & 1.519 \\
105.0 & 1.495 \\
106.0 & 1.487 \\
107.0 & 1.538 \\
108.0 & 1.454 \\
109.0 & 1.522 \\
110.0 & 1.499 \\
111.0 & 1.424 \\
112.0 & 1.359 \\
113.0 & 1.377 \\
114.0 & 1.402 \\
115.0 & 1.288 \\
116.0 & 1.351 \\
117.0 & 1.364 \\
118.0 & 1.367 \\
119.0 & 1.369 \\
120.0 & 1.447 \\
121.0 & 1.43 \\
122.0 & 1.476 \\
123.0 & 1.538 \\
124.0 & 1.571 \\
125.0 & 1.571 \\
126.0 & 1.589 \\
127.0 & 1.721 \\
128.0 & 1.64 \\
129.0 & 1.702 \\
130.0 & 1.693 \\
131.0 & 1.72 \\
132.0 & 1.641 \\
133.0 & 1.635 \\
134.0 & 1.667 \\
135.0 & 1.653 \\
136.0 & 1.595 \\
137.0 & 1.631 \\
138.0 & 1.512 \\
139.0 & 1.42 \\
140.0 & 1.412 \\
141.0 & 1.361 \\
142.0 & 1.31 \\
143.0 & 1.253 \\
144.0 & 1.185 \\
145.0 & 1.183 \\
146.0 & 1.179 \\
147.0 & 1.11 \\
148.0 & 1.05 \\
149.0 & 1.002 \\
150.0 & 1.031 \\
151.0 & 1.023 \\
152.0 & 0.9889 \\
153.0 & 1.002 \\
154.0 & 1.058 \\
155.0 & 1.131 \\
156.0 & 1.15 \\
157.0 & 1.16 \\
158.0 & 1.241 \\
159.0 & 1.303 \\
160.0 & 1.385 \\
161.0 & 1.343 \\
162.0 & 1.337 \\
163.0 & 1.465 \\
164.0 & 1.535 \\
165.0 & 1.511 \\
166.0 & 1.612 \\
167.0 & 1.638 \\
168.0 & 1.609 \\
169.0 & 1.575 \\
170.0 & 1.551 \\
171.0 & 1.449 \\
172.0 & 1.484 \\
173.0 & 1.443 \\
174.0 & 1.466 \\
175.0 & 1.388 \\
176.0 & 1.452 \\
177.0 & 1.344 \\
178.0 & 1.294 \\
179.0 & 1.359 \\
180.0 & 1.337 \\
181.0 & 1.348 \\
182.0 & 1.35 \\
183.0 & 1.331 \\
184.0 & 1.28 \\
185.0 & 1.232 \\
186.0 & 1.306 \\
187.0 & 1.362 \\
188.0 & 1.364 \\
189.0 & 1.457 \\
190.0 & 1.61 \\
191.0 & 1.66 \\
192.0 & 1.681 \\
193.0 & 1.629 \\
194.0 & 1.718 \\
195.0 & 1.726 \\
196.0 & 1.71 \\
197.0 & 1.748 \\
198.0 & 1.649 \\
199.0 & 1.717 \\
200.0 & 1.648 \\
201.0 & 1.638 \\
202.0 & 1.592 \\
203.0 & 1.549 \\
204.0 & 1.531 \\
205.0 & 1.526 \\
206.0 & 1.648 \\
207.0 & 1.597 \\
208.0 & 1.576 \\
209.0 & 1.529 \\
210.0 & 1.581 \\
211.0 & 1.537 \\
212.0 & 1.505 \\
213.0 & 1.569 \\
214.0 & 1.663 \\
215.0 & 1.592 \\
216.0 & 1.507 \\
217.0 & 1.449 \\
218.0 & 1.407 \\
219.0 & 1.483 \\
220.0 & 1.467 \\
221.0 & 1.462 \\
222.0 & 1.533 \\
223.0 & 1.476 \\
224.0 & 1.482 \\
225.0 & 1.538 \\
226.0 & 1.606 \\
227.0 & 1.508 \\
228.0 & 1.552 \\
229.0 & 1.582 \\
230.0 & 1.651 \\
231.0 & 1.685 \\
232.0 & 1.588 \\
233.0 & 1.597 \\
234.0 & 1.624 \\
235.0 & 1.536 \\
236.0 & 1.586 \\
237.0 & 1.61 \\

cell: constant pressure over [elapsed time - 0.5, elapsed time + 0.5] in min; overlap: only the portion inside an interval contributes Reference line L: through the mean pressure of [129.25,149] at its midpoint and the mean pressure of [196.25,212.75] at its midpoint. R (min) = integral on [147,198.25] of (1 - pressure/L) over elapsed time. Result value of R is 4.5 min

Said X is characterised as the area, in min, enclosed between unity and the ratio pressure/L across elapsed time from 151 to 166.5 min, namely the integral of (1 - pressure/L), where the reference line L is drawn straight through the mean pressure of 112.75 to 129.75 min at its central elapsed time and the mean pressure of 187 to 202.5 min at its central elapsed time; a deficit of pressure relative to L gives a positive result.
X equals 2.9 min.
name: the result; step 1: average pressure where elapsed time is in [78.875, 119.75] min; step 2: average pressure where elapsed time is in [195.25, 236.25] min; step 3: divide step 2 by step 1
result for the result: 1.04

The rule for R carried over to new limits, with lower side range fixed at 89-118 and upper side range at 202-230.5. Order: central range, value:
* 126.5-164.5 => 4.3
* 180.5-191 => 1.1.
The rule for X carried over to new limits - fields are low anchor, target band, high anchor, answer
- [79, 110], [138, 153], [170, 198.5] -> 3.2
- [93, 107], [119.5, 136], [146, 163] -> -3.1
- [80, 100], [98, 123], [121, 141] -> 1.8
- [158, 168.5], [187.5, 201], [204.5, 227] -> -1.2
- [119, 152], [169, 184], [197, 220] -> 1.1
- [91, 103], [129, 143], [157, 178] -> -0.4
